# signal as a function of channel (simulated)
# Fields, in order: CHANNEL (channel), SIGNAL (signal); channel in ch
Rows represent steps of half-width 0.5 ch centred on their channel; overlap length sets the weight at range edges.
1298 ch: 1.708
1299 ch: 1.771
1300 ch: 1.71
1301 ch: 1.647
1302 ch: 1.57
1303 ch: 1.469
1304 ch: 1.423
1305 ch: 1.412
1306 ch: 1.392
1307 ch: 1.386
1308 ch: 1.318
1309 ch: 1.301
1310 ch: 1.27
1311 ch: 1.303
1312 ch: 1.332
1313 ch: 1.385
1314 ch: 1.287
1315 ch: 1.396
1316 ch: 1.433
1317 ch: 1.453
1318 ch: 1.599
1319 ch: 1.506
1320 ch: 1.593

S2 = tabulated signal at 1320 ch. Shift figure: 1.593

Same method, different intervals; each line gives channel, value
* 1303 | 1.469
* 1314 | 1.287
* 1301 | 1.647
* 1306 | 1.392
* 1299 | 1.771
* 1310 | 1.27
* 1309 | 1.301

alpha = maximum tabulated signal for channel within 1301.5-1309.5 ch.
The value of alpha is 1.57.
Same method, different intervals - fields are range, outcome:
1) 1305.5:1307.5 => 1.392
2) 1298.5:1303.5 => 1.771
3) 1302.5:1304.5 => 1.469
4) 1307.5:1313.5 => 1.385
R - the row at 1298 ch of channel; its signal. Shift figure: 1.708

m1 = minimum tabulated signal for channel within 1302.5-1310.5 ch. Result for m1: 1.27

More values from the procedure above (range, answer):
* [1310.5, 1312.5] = 1.303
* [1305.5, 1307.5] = 1.386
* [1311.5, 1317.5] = 1.287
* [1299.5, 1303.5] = 1.469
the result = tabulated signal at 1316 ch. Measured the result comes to 1.433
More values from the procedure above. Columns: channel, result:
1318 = 1.599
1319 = 1.506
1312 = 1.332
